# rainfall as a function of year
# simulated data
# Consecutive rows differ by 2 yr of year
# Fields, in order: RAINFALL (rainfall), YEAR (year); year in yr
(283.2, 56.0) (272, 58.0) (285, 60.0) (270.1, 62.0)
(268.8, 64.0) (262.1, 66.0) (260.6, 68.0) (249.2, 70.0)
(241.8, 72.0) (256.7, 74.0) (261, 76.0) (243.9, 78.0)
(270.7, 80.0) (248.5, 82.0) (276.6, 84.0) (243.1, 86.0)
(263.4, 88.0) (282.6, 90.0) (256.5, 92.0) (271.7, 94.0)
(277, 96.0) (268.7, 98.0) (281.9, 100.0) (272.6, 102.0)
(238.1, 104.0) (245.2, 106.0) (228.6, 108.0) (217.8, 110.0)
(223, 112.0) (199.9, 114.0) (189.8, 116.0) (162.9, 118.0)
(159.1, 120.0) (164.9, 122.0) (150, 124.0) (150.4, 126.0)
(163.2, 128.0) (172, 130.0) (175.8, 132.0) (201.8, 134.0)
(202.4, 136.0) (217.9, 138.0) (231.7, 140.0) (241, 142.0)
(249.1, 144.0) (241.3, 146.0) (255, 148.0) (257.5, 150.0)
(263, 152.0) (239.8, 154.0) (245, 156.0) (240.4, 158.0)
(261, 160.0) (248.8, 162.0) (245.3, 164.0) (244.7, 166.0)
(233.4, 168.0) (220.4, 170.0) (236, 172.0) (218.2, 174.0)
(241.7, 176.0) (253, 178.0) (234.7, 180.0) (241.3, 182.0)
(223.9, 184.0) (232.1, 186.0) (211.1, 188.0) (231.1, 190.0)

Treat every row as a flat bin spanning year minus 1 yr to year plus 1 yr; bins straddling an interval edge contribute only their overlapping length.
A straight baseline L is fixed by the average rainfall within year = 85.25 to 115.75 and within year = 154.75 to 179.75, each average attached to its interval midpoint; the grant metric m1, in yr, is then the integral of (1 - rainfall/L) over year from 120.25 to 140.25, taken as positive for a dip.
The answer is 5.3 yr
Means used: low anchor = 250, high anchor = 240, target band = 180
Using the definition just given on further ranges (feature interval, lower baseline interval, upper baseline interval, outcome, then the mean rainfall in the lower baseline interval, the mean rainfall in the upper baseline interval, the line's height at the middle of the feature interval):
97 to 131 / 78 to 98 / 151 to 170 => 7.0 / 265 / 245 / 258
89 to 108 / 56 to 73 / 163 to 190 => -0.6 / 265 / 233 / 255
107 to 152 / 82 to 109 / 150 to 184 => 8.5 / 262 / 242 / 252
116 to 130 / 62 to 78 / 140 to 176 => 4.9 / 257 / 243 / 249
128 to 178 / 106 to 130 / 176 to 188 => -4.5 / 185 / 235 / 212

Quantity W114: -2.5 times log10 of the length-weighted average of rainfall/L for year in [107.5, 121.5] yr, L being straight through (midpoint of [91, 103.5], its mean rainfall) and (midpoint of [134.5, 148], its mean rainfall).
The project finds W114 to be 0.29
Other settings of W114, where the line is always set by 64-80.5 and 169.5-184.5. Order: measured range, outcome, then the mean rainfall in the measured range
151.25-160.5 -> -0.045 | 249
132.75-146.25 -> 0.081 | 225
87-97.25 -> -0.076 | 270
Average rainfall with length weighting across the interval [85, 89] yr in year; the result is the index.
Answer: 253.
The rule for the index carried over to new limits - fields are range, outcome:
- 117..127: 157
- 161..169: 243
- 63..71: 260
